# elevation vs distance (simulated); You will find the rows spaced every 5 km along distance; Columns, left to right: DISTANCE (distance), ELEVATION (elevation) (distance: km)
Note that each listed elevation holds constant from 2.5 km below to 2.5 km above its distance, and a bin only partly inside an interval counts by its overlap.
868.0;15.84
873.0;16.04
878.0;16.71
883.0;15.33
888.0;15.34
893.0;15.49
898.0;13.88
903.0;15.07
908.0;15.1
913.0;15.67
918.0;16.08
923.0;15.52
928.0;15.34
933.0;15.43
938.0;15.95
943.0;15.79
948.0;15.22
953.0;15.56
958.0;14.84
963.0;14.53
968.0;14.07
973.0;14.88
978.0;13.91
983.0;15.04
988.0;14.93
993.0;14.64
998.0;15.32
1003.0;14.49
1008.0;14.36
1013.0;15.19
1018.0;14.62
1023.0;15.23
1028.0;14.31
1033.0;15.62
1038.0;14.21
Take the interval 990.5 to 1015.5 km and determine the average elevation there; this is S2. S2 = 14.8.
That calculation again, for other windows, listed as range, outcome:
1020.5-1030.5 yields 14.8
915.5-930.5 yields 15.6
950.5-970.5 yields 14.8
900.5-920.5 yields 15.5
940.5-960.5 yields 15.4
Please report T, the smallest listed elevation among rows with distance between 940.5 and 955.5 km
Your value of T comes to 15.22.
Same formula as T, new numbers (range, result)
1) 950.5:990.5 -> 13.91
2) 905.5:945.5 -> 15.1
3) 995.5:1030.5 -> 14.31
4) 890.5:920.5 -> 13.88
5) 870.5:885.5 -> 15.33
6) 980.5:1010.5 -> 14.36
